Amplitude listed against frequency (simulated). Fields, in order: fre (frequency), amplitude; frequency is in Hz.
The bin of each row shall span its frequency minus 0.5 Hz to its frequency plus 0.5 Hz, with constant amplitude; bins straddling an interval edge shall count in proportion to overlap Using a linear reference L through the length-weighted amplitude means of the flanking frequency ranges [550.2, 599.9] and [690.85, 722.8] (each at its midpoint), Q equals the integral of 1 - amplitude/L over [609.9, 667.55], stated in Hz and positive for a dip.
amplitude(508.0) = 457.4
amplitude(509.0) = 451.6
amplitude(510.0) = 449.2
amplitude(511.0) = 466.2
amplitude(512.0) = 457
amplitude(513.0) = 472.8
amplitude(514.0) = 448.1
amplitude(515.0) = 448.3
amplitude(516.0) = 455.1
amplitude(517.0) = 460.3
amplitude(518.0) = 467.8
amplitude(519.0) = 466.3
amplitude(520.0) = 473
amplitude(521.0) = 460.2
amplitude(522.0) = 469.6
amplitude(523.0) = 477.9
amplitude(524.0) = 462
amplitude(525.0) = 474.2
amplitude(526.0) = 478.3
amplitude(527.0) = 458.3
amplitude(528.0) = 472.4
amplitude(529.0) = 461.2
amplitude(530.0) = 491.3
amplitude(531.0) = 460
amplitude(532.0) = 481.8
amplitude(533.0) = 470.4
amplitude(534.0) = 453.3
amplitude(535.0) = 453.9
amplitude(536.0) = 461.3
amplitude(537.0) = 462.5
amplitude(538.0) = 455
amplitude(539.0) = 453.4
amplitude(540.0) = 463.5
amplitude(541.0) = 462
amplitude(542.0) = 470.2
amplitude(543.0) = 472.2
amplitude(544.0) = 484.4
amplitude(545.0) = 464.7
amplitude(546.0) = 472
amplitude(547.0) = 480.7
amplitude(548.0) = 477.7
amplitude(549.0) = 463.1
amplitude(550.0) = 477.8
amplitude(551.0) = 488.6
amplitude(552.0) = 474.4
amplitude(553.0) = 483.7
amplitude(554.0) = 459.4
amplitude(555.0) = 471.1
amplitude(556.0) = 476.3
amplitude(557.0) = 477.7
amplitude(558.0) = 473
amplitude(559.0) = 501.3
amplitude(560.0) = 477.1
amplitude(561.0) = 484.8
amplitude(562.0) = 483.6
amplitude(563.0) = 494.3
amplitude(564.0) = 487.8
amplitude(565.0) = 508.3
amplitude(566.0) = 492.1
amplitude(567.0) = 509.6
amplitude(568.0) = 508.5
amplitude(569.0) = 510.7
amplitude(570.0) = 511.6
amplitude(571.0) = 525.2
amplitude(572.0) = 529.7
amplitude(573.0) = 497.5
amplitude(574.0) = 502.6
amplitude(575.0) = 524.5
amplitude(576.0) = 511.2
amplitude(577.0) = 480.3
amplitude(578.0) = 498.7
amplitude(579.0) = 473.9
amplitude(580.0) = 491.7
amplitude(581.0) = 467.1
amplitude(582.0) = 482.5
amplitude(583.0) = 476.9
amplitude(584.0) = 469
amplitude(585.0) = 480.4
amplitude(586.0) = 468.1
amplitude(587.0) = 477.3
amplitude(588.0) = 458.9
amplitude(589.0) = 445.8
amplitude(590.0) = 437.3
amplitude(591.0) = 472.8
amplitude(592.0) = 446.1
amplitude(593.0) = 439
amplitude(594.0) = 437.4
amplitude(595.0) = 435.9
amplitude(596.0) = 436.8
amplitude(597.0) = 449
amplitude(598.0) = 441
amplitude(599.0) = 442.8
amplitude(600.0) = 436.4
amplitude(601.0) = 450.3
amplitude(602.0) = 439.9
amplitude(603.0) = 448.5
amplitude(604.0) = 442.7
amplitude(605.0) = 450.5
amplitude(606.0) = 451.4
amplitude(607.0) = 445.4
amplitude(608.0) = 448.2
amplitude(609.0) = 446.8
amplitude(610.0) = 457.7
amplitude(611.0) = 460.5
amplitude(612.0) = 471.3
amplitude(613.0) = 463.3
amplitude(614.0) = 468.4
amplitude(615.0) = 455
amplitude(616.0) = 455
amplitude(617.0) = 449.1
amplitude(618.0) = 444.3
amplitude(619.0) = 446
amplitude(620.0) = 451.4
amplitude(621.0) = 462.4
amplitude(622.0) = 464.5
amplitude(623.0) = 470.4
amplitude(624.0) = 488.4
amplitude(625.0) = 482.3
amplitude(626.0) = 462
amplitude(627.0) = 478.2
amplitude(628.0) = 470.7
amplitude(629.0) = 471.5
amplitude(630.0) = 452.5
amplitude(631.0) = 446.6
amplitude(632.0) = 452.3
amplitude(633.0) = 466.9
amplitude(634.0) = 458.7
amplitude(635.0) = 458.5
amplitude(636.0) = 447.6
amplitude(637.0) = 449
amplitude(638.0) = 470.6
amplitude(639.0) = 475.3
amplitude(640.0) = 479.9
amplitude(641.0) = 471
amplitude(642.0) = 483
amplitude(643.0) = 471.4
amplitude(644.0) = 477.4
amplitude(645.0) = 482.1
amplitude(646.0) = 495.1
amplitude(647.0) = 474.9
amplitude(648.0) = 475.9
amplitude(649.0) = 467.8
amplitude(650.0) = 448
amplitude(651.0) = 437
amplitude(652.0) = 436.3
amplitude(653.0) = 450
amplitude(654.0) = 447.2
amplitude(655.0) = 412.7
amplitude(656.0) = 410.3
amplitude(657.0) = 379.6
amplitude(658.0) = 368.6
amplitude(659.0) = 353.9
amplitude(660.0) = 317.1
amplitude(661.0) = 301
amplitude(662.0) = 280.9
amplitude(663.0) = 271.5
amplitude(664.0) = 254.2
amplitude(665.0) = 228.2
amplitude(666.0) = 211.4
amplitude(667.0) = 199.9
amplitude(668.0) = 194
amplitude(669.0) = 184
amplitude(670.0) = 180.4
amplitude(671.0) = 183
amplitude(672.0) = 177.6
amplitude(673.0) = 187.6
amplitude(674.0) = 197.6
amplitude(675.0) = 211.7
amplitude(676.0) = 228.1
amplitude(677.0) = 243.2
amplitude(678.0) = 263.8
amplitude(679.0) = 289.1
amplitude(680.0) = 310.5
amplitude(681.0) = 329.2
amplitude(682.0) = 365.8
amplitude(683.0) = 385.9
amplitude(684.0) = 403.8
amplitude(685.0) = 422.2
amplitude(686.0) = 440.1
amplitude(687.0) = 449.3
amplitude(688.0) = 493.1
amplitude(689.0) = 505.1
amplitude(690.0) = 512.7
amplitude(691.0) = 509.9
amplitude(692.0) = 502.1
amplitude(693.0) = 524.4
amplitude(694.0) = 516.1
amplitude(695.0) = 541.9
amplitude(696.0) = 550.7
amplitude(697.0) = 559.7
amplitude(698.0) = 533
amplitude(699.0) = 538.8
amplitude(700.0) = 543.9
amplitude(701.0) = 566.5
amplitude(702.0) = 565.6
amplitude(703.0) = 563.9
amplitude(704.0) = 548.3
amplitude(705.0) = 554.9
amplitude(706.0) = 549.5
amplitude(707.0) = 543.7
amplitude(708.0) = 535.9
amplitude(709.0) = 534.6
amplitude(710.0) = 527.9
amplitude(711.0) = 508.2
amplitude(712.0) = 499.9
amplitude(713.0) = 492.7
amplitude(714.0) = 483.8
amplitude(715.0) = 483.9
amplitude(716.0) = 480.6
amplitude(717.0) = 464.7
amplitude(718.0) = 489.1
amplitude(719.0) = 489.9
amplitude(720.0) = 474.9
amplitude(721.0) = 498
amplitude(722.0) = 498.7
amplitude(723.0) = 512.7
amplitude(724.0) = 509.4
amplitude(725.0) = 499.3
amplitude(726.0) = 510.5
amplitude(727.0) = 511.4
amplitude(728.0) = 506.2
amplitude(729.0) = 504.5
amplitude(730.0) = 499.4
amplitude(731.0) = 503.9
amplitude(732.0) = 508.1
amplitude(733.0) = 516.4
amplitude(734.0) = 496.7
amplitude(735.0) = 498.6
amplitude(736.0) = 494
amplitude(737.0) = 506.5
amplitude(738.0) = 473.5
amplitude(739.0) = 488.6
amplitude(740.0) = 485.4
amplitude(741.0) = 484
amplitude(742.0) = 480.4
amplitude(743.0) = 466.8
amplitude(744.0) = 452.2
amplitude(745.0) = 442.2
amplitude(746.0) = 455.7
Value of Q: 8.2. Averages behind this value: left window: 479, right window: 521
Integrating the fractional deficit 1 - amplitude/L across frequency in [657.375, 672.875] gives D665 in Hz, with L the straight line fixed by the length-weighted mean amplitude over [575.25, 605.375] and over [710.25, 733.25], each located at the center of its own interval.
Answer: 7.56 Hz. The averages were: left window 460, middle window 247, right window 498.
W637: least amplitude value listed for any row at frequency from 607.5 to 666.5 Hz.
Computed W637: 211.4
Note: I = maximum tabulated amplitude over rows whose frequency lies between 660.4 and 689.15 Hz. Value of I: 505.1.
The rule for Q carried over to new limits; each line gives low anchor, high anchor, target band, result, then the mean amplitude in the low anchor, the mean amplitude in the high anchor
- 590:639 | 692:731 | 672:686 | 5.67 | 455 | 518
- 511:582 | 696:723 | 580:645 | 4.76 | 478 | 521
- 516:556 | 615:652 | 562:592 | -1.39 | 469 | 464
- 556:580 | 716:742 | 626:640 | 0.99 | 498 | 496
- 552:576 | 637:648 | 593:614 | 1.63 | 495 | 477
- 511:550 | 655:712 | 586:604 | -0.45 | 466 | 395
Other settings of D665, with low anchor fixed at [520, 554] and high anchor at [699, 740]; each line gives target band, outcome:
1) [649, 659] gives 1.5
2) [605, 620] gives 1.0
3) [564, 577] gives -0.9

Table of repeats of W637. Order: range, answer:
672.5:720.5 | 187.6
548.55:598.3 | 435.9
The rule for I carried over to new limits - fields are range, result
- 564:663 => 529.7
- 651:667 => 450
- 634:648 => 495.1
